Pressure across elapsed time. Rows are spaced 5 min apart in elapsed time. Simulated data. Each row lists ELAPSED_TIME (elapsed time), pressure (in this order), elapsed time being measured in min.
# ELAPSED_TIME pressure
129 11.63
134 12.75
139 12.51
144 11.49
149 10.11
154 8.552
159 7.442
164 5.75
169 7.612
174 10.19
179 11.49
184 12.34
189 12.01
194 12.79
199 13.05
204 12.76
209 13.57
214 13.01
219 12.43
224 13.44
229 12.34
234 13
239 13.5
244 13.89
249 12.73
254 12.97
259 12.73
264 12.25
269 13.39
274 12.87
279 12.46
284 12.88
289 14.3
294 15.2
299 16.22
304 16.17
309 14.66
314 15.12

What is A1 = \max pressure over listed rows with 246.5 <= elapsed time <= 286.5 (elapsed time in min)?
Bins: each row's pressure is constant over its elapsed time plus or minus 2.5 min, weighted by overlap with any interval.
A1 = 13.39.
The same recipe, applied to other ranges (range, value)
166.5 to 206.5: 13.05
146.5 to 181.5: 11.49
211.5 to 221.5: 13.01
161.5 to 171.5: 7.612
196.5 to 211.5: 13.57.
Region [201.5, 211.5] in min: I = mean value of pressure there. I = 13.2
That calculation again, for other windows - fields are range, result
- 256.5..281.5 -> 12.7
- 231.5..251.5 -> 13.3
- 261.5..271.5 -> 12.8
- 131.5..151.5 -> 11.7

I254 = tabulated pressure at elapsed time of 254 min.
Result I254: 12.97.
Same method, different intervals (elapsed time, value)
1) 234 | 13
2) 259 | 12.73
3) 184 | 12.34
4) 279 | 12.46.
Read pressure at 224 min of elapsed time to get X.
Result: 13.44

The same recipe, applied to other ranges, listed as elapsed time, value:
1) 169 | 7.612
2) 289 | 14.3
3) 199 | 13.05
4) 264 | 12.25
